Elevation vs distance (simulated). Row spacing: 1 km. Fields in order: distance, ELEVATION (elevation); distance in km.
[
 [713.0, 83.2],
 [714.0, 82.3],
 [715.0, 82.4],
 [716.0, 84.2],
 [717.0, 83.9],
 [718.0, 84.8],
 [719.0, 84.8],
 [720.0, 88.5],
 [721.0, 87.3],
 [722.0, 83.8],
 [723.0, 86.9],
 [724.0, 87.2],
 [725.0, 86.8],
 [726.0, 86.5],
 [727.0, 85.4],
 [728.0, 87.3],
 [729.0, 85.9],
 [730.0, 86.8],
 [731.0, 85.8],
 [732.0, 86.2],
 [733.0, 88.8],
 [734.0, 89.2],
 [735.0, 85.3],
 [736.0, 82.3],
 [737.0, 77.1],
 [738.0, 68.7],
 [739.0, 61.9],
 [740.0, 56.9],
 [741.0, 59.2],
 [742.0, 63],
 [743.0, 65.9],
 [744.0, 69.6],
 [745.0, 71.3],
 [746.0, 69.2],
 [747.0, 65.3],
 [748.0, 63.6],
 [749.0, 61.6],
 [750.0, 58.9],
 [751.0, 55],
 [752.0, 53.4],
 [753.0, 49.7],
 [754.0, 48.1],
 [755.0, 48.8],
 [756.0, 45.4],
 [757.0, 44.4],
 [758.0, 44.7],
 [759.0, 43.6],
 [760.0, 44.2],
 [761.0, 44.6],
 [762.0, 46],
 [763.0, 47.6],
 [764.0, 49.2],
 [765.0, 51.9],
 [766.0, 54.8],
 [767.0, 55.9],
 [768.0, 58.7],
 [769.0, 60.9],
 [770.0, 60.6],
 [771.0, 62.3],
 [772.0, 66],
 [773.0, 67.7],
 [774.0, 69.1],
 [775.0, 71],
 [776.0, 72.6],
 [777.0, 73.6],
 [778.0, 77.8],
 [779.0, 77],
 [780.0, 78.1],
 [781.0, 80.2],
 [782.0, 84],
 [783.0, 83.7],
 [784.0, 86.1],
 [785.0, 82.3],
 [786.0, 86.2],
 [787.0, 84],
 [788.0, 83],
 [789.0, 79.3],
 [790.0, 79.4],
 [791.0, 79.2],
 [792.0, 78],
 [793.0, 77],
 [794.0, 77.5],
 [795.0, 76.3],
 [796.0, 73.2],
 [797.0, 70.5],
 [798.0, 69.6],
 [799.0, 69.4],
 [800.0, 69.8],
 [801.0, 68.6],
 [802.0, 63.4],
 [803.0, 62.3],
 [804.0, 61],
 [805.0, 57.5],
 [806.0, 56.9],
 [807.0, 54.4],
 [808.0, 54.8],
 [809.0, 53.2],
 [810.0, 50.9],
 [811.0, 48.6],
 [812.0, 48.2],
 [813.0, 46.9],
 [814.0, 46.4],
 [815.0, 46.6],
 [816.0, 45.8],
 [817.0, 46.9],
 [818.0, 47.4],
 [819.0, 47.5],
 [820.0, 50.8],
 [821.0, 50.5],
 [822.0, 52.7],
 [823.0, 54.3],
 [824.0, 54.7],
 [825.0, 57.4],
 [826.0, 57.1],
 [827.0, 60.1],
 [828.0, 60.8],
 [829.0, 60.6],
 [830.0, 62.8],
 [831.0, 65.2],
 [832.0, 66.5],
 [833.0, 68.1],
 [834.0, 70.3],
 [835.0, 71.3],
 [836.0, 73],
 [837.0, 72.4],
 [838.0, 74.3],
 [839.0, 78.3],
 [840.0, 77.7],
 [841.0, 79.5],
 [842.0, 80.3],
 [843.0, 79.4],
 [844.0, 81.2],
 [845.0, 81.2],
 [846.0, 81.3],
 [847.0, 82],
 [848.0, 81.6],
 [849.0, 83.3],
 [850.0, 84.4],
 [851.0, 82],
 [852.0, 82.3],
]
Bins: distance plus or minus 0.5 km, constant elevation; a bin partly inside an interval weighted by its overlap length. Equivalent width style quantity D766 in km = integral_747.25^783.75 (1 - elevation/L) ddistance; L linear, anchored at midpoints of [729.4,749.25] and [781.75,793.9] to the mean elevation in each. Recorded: 8.4 km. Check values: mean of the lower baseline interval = 73.1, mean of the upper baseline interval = 81.7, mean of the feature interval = 60.1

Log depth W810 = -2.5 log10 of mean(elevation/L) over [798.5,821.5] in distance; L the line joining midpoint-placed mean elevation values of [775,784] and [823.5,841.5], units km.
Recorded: 0.31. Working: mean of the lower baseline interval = 78.4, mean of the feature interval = 54.3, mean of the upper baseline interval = 67.2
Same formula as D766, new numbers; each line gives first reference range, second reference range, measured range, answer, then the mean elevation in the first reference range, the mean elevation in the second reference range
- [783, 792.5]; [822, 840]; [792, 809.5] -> 2.5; 82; 65.1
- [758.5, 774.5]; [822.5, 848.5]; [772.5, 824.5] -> -3.7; 55.2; 70.4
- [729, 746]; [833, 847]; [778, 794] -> -1.1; 75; 76.8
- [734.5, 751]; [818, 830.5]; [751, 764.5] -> 3.7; 67.1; 55.4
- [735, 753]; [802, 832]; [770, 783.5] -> -3.0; 65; 54.2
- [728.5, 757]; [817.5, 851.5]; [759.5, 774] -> 2.6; 67.5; 68.5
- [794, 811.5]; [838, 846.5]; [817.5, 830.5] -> 3.0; 62.8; 79.5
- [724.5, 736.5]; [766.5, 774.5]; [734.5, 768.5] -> 7.5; 86.4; 62.7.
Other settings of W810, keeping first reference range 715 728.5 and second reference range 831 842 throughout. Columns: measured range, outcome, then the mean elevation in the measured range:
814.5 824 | 0.45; 49.5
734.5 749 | 0.22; 68.3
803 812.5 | 0.37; 54.4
